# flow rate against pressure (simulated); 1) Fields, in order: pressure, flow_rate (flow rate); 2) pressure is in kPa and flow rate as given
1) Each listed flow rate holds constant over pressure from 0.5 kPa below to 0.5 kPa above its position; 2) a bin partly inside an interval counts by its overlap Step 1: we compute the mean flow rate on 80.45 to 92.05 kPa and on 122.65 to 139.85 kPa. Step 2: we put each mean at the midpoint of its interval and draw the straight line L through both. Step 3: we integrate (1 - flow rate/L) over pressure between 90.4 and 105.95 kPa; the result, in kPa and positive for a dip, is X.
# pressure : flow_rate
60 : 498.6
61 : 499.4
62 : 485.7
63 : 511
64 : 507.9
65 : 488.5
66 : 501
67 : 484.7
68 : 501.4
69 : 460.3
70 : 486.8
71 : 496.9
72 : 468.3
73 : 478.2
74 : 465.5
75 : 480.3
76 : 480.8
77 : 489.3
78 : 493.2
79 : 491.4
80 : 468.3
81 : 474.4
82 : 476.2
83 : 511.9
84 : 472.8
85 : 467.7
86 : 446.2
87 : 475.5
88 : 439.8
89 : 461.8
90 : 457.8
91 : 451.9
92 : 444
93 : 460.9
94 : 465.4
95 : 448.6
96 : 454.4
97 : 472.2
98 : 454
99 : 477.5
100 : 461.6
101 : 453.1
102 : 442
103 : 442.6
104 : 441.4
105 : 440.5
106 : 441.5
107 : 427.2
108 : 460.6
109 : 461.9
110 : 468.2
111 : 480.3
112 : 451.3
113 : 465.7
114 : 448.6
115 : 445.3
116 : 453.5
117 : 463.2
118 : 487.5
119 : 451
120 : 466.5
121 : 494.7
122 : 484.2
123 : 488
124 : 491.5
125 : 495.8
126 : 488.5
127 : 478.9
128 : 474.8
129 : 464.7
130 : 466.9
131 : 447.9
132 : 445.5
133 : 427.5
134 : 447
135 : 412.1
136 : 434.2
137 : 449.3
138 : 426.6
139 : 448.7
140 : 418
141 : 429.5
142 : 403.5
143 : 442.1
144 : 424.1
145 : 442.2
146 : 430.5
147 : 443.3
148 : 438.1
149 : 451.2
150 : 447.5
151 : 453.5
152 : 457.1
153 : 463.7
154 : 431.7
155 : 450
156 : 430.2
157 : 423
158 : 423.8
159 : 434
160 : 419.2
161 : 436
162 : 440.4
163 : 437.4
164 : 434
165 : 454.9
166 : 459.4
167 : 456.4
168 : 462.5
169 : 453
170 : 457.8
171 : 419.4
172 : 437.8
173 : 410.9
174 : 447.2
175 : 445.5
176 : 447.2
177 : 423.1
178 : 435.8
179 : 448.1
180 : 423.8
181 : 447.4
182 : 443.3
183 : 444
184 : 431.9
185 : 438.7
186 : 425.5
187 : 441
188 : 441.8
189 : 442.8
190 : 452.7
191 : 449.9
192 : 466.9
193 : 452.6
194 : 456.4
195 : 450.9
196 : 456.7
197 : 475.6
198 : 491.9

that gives 0.3 kPa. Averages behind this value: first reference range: 466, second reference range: 457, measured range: 454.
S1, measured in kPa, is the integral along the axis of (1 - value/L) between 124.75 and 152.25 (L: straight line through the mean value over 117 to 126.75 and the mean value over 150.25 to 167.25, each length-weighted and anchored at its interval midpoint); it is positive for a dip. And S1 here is 1.1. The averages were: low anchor 482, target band 445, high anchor 441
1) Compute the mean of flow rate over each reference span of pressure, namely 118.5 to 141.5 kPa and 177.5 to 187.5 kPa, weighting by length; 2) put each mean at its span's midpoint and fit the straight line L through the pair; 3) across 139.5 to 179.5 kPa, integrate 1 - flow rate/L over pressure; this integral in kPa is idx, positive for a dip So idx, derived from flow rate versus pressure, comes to 0.7 kPa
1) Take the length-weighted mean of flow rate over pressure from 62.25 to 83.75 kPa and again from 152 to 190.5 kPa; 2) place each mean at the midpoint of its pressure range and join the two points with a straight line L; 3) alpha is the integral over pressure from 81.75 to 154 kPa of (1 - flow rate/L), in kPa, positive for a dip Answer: 1.52 kPa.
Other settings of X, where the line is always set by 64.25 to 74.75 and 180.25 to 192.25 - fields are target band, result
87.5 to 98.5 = 0.5 kPa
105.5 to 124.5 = 0.1 kPa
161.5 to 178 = 0.2 kPa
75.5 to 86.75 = 0.0 kPa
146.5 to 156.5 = 0.2 kPa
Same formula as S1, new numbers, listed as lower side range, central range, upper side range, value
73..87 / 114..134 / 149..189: -0.37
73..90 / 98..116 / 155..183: 0.41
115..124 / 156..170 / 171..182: 0.11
